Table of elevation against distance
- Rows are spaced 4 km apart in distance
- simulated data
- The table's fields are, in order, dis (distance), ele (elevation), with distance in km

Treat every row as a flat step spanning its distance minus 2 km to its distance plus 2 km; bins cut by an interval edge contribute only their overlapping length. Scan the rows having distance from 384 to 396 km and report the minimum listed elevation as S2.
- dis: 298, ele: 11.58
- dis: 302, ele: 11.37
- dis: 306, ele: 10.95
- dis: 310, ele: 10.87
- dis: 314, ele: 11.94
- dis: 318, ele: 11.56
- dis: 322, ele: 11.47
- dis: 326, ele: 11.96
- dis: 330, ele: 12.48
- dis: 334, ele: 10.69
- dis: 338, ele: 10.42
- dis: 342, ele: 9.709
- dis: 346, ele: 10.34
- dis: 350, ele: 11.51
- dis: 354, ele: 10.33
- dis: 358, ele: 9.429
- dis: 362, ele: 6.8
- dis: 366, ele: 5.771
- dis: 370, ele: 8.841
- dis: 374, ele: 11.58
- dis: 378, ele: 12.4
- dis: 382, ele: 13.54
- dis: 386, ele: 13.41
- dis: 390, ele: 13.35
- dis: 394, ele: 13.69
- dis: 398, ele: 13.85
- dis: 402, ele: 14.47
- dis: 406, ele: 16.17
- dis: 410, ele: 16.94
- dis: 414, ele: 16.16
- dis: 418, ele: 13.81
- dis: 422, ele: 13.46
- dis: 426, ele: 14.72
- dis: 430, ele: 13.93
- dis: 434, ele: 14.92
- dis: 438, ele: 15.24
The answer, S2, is 13.35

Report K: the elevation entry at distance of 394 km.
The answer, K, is 13.69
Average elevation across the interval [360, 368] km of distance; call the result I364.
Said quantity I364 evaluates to 6.29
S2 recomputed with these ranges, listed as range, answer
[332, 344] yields 9.709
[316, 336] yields 10.69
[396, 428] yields 13.46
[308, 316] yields 10.87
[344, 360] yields 9.429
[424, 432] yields 13.93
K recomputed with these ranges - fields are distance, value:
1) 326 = 11.96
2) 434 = 14.92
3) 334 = 10.69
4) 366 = 5.771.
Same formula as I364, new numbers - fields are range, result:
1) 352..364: 8.85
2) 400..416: 15.9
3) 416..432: 14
